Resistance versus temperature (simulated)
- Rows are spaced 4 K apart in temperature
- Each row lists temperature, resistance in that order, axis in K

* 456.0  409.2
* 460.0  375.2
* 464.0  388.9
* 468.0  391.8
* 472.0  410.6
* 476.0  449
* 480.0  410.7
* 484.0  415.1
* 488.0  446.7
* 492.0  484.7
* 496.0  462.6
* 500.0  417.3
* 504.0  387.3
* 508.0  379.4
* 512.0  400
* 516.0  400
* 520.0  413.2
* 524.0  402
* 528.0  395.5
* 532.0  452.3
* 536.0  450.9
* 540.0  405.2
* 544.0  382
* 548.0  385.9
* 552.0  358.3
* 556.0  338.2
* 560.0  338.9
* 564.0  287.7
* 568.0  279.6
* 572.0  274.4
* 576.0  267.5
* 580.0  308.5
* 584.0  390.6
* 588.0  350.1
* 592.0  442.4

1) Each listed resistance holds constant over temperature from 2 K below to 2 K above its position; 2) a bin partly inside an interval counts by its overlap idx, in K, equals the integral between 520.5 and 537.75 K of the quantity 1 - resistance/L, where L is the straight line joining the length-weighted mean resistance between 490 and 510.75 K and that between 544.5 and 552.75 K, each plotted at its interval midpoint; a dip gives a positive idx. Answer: -1.22 K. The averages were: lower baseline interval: 425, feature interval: 424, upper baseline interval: 376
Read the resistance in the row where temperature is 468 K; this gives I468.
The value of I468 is 391.8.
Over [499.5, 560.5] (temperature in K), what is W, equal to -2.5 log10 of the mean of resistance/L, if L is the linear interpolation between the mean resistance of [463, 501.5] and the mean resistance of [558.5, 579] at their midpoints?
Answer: -0.129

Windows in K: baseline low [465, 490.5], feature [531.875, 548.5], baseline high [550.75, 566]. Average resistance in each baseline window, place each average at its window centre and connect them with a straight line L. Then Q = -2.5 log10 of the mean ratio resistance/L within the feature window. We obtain -0.18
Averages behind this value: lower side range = 421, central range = 414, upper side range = 329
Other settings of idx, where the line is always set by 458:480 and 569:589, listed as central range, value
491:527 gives -4.09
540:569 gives -0.87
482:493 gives -1.62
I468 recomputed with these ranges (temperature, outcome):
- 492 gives 484.7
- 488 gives 446.7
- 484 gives 415.1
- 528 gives 395.5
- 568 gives 279.6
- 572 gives 274.4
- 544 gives 382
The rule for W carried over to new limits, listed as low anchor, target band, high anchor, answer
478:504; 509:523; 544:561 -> 0.01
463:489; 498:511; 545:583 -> -0.03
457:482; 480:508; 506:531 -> -0.07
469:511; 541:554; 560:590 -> -0.09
